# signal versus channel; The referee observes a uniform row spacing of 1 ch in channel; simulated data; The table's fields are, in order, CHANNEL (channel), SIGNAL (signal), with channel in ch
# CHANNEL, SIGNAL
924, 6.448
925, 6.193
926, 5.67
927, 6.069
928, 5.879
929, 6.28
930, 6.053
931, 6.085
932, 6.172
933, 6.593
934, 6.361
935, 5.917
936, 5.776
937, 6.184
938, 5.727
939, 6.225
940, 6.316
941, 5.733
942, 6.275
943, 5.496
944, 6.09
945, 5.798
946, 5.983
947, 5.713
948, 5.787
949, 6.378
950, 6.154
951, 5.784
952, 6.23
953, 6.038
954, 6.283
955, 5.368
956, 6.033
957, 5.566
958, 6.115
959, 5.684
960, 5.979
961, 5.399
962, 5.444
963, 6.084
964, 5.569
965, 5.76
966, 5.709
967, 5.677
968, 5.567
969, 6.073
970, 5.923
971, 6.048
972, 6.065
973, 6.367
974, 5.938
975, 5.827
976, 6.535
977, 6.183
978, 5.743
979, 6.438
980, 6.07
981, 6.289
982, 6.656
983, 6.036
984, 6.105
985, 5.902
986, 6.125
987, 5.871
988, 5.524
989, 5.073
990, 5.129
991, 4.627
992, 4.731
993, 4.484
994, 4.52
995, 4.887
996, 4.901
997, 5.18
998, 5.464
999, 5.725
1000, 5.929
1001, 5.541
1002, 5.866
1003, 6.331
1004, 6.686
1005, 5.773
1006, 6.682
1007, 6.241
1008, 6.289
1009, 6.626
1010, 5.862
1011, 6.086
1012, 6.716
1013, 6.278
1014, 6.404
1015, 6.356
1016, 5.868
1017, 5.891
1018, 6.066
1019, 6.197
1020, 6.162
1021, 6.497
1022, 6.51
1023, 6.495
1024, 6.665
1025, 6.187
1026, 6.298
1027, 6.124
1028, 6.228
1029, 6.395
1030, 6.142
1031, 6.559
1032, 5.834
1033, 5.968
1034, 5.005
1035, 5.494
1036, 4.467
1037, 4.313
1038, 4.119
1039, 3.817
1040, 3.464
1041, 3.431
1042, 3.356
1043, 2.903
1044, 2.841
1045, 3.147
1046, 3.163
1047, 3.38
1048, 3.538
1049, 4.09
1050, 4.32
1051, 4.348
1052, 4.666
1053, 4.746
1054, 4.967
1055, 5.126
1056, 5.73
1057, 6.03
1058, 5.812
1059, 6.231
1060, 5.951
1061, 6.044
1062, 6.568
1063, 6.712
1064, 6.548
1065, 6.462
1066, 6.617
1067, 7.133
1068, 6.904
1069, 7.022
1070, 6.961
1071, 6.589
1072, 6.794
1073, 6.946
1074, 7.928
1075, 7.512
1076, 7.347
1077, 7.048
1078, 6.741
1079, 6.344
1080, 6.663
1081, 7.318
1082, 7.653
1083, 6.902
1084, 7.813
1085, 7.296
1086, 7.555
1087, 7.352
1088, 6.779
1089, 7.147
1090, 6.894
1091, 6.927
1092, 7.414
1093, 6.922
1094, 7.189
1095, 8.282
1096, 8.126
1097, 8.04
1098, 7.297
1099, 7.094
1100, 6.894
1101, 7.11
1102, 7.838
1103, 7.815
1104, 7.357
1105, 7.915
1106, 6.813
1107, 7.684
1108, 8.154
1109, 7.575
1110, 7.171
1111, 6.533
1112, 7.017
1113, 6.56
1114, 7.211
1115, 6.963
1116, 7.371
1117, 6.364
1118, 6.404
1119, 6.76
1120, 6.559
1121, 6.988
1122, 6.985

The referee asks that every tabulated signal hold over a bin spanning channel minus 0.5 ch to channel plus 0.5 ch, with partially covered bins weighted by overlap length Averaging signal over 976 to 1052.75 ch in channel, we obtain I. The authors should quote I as 5.44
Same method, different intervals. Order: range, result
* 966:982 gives 6.06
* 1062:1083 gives 6.95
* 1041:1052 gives 3.56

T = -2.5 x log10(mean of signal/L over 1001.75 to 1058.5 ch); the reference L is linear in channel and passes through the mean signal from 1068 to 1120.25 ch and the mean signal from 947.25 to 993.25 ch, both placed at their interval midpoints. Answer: 0.20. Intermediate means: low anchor 5.84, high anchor 7.19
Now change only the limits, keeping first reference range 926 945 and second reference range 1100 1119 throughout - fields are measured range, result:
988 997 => 0.30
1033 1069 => 0.35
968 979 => 0.04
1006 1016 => 0.04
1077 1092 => -0.01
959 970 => 0.09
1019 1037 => 0.11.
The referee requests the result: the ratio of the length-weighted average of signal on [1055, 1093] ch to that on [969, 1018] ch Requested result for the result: 1.2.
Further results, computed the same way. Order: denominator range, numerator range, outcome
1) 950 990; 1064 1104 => 1.22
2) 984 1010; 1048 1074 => 1.06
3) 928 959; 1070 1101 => 1.20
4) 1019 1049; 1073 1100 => 1.46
